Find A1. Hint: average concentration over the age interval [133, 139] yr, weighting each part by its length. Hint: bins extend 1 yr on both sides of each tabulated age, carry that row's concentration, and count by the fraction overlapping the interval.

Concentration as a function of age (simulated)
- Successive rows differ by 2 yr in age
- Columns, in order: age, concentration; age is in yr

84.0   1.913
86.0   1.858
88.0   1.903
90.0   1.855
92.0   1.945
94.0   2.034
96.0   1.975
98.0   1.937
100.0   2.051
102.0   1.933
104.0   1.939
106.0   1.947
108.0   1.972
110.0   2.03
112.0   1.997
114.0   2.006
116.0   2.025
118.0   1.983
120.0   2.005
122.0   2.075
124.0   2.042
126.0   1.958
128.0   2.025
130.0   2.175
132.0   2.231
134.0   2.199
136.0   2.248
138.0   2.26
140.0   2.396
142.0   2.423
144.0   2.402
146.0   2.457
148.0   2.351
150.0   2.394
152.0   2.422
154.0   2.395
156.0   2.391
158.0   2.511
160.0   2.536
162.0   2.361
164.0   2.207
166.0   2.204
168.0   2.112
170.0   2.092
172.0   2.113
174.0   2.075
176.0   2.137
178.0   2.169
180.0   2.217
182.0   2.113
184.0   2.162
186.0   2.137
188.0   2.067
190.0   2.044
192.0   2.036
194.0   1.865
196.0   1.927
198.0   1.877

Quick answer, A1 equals 2.24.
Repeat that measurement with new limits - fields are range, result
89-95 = 1.94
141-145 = 2.41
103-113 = 1.98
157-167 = 2.36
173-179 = 2.13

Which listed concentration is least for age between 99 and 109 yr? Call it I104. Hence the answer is 1.933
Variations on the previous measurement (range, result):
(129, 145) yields 2.175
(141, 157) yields 2.351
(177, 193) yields 2.036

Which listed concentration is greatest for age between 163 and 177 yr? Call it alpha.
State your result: 2.207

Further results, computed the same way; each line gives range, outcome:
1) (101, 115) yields 2.03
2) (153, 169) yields 2.536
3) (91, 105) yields 2.051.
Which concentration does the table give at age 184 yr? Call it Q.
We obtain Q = 2.162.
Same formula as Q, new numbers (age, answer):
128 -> 2.025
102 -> 1.933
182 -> 2.113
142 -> 2.423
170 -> 2.092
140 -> 2.396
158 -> 2.511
